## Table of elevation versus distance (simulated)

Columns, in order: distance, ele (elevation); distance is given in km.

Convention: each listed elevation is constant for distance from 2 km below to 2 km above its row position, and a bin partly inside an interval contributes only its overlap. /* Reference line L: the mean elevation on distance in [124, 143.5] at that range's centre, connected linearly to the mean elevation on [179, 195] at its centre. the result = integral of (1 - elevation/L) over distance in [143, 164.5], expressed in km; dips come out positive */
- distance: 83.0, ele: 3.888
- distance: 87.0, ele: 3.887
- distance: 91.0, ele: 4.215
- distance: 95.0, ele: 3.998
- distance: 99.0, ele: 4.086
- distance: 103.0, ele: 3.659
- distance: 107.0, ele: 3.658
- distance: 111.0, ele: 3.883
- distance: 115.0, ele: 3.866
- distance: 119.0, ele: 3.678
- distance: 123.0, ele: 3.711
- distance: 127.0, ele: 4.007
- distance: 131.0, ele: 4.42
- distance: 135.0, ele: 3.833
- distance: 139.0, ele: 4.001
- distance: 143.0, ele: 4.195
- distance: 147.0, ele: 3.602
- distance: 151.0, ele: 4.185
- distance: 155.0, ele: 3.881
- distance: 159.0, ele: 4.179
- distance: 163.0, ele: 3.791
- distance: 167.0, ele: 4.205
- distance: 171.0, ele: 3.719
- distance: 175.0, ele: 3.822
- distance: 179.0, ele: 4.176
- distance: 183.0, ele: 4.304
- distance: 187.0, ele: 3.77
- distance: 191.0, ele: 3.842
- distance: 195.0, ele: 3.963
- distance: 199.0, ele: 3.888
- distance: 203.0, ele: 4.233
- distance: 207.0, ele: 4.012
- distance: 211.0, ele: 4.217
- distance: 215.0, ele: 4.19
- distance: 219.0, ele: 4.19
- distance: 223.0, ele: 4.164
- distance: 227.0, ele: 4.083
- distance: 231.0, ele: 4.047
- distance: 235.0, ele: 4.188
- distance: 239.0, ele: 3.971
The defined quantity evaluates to 0.4 km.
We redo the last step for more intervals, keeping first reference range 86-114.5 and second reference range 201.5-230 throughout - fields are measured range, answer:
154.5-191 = 0.7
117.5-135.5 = 0.1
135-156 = 0.2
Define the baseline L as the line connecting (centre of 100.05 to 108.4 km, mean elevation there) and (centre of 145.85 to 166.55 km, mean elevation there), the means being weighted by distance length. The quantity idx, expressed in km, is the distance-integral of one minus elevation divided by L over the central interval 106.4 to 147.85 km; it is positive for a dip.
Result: -1.0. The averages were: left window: 3.71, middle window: 3.91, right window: 3.96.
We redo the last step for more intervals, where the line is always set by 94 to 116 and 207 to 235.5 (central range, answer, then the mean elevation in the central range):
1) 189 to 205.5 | 0.4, 3.98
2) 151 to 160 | -0.2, 4.05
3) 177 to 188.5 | -0.1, 4.1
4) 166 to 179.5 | 0.3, 3.94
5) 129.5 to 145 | -0.7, 4.1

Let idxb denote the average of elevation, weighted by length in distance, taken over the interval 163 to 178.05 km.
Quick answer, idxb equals 3.92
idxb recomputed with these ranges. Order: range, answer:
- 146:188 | 3.98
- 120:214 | 4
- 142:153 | 3.98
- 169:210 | 3.98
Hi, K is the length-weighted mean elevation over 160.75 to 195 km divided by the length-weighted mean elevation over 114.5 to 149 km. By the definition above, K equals 1.0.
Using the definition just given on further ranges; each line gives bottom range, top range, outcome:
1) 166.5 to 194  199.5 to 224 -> 1.05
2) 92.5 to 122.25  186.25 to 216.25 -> 1.05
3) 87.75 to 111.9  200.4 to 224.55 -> 1.06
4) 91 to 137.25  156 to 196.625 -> 1.02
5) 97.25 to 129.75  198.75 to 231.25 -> 1.08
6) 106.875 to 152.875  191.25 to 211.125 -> 1.03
